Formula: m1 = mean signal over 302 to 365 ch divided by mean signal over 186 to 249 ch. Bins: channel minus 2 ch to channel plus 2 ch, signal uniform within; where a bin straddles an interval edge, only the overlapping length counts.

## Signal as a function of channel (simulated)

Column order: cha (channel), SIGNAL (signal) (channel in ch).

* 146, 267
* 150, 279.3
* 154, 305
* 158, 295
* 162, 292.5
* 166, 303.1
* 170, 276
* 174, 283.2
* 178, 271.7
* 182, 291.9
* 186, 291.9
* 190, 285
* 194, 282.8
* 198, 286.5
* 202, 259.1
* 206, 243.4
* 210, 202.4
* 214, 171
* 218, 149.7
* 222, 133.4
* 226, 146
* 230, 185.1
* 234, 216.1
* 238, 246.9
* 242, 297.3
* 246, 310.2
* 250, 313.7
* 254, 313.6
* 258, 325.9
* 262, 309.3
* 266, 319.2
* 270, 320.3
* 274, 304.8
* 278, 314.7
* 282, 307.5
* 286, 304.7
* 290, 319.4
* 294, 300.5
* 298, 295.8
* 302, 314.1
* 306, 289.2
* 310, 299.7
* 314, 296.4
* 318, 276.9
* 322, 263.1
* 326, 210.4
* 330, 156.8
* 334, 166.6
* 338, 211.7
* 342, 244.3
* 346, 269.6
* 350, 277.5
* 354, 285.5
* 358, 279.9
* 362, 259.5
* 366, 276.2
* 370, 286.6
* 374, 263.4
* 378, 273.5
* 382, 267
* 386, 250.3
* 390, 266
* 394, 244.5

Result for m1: 1.1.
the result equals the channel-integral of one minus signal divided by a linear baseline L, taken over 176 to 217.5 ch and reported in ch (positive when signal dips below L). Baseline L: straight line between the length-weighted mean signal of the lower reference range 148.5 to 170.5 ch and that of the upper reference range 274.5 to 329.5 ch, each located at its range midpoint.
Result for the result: 5.31 ch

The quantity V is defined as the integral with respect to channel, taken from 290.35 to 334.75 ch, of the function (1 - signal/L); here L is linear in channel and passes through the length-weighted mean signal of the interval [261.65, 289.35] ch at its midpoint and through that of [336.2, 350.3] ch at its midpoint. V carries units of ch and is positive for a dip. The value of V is 2.1 ch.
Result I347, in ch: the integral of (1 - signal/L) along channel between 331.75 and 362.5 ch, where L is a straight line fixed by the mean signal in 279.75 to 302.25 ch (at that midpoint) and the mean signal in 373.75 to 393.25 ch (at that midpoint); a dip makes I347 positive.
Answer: 3.4 ch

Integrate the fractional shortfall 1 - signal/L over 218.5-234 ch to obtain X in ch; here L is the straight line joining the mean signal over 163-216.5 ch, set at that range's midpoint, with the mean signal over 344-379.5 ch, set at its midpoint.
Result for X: 6.1 ch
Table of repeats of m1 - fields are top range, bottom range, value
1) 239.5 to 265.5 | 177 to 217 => 1.22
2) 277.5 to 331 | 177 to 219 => 1.13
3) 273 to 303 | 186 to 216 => 1.23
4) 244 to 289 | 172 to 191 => 1.10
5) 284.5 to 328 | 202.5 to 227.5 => 1.60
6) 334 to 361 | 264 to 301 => 0.82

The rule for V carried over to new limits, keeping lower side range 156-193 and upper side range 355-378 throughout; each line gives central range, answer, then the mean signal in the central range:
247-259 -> -1.5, 316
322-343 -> 5.6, 202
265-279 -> -1.7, 314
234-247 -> 0.5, 272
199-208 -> 1.0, 255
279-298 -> -1.9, 307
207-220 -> 4.8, 180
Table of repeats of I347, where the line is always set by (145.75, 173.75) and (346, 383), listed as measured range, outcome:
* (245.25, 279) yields -4.0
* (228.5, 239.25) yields 2.6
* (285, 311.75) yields -2.3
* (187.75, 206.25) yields 0.8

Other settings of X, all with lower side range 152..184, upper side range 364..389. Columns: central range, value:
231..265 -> -0.9 ch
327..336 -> 3.5 ch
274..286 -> -1.3 ch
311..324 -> -0.2 ch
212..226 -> 6.6 ch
